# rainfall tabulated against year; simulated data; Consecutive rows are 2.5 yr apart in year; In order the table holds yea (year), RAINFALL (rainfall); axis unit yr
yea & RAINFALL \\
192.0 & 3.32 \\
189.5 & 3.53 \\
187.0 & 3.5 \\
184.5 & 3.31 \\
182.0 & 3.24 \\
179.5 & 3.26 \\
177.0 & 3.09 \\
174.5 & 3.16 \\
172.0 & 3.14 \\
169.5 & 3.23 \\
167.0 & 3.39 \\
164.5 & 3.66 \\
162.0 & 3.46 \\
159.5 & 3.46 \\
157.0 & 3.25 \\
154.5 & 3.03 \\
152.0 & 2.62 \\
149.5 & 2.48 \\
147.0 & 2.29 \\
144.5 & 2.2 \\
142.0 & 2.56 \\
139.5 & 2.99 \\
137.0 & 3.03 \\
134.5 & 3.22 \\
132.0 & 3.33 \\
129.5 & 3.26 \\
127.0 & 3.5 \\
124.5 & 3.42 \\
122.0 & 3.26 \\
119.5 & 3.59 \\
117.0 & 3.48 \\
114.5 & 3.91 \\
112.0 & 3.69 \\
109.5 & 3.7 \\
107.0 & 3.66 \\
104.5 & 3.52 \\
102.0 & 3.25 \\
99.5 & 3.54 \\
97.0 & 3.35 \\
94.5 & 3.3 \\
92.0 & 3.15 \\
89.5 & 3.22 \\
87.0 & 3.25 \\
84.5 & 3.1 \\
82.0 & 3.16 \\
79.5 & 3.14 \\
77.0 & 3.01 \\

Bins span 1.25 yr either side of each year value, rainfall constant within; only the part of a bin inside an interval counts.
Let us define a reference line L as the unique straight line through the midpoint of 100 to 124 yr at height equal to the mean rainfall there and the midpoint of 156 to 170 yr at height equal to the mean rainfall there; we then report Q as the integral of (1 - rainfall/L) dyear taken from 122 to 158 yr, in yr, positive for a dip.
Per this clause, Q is 5.5 yr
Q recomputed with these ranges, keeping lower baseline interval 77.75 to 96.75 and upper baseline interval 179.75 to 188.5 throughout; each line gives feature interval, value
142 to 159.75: 3.2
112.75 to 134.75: -1.4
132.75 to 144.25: 1.3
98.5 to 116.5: -2.1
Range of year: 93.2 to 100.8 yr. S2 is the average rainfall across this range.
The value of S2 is 3.39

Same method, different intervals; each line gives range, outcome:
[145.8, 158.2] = 2.73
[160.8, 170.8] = 3.43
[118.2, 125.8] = 3.42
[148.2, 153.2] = 2.55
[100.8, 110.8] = 3.53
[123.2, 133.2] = 3.38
